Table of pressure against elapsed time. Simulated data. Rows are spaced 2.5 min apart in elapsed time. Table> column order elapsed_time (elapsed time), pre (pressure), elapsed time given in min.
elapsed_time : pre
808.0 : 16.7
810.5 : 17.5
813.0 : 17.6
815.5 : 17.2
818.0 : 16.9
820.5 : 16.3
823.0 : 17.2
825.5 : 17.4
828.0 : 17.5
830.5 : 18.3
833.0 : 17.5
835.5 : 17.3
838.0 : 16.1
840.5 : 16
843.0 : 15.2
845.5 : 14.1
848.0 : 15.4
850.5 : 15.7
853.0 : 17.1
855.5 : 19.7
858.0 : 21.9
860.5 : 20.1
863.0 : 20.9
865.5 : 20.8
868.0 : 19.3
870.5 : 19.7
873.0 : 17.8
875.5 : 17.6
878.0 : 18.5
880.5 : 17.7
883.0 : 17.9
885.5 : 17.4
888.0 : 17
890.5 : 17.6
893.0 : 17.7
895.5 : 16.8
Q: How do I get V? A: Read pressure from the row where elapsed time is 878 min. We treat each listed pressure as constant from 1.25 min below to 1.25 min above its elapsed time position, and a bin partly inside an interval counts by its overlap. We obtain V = 18.5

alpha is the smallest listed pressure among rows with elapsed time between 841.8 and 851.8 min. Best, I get 14.1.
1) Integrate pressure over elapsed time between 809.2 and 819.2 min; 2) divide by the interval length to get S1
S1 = 17.3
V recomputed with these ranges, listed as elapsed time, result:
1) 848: 15.4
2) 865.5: 20.8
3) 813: 17.6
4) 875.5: 17.6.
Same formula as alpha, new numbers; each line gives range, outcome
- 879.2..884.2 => 17.7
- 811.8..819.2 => 16.9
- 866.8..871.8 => 19.3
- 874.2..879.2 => 17.6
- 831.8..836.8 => 17.3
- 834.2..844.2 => 15.2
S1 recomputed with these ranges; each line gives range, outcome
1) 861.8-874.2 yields 19.7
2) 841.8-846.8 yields 14.7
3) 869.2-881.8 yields 18.3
